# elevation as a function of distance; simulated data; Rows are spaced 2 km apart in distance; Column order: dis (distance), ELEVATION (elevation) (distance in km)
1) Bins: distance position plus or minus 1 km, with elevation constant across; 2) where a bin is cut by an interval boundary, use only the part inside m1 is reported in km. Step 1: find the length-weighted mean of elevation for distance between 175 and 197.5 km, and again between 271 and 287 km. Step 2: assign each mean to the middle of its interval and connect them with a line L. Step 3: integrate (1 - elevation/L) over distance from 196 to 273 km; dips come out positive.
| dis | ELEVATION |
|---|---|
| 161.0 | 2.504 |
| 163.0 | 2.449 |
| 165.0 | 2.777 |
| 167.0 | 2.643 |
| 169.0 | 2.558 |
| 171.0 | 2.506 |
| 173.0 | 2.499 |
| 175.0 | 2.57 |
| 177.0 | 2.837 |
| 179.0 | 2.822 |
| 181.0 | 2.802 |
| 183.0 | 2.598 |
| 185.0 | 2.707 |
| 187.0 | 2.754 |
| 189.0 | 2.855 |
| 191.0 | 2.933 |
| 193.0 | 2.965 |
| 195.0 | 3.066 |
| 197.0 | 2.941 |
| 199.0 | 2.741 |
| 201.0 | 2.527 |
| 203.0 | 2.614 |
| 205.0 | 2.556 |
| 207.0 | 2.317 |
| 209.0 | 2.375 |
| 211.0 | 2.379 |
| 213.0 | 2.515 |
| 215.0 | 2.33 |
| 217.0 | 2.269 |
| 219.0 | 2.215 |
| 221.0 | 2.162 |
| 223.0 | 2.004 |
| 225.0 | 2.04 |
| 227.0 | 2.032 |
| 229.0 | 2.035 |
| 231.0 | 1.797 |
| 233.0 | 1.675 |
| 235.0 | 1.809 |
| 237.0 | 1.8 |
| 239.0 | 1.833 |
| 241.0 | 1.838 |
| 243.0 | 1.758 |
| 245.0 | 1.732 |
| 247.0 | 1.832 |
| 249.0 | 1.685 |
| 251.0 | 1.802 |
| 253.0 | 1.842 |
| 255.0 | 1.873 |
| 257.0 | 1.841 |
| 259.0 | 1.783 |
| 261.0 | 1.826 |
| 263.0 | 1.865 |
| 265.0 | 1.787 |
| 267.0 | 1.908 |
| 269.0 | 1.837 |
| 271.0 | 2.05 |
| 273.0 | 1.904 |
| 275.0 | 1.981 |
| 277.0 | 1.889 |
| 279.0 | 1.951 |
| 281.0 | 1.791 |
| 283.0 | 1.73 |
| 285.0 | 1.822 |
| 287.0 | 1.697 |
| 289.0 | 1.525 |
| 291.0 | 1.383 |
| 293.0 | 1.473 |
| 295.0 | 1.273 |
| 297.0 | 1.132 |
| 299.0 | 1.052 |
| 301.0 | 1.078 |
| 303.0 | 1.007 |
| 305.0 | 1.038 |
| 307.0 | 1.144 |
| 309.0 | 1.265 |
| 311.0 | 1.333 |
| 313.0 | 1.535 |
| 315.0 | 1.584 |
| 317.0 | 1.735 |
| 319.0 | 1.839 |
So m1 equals 9.15 km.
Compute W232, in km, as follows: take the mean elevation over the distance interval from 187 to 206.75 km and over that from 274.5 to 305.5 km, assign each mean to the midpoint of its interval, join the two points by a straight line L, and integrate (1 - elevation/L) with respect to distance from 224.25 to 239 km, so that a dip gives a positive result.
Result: 2.7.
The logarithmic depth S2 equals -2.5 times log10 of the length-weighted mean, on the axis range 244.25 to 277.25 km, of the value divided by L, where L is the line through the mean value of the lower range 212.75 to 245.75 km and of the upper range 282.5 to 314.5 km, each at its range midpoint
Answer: -0.103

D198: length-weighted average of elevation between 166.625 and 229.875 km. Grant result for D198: 2.54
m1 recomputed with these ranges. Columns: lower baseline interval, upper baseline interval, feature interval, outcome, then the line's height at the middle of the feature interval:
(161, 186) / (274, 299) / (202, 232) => 0.1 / 2.25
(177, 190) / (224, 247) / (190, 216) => -2.3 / 2.42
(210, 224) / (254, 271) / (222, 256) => 3.6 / 2.07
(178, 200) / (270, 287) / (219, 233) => 2.5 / 2.44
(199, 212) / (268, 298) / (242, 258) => 1.8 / 2.03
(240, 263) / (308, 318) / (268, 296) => -1.4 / 1.65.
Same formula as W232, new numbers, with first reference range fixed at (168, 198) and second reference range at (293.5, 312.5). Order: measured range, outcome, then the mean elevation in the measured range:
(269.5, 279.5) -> -2.6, 1.95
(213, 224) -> 0.3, 2.23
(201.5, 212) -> 0.0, 2.45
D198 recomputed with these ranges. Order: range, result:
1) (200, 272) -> 2.02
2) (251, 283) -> 1.87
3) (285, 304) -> 1.32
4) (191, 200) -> 2.93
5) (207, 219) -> 2.36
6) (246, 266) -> 1.81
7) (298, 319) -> 1.3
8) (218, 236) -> 1.97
